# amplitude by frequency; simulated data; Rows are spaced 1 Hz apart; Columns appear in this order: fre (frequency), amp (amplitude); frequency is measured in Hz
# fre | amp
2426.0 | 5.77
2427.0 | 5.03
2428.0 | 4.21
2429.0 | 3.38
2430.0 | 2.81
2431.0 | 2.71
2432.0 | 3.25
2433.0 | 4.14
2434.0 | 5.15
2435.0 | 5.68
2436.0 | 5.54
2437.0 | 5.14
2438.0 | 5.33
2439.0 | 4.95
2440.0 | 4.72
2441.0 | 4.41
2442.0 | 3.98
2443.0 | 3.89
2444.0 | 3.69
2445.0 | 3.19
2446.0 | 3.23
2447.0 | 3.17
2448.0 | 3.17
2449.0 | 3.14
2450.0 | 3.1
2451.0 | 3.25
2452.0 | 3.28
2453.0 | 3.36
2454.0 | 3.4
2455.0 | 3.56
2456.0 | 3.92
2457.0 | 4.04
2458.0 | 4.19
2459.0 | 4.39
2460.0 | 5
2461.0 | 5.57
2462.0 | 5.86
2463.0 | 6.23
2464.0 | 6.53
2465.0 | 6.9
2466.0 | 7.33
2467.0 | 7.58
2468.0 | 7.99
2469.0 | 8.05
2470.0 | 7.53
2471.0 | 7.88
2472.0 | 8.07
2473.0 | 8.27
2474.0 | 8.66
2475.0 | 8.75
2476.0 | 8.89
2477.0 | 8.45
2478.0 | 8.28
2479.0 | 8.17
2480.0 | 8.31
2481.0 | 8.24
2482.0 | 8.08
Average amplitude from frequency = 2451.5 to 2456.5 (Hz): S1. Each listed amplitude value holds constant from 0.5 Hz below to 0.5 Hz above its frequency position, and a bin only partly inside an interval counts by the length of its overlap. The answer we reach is 3.5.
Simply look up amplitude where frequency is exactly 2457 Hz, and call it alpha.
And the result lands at 4.04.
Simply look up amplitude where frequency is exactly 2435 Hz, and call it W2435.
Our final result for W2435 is 5.68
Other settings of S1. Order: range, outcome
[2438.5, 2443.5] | 4.39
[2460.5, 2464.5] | 6.05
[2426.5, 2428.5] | 4.62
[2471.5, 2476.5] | 8.53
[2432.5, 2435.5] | 4.99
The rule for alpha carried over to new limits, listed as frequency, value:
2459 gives 4.39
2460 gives 5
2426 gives 5.77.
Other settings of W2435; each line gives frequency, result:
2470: 7.53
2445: 3.19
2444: 3.69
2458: 4.19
